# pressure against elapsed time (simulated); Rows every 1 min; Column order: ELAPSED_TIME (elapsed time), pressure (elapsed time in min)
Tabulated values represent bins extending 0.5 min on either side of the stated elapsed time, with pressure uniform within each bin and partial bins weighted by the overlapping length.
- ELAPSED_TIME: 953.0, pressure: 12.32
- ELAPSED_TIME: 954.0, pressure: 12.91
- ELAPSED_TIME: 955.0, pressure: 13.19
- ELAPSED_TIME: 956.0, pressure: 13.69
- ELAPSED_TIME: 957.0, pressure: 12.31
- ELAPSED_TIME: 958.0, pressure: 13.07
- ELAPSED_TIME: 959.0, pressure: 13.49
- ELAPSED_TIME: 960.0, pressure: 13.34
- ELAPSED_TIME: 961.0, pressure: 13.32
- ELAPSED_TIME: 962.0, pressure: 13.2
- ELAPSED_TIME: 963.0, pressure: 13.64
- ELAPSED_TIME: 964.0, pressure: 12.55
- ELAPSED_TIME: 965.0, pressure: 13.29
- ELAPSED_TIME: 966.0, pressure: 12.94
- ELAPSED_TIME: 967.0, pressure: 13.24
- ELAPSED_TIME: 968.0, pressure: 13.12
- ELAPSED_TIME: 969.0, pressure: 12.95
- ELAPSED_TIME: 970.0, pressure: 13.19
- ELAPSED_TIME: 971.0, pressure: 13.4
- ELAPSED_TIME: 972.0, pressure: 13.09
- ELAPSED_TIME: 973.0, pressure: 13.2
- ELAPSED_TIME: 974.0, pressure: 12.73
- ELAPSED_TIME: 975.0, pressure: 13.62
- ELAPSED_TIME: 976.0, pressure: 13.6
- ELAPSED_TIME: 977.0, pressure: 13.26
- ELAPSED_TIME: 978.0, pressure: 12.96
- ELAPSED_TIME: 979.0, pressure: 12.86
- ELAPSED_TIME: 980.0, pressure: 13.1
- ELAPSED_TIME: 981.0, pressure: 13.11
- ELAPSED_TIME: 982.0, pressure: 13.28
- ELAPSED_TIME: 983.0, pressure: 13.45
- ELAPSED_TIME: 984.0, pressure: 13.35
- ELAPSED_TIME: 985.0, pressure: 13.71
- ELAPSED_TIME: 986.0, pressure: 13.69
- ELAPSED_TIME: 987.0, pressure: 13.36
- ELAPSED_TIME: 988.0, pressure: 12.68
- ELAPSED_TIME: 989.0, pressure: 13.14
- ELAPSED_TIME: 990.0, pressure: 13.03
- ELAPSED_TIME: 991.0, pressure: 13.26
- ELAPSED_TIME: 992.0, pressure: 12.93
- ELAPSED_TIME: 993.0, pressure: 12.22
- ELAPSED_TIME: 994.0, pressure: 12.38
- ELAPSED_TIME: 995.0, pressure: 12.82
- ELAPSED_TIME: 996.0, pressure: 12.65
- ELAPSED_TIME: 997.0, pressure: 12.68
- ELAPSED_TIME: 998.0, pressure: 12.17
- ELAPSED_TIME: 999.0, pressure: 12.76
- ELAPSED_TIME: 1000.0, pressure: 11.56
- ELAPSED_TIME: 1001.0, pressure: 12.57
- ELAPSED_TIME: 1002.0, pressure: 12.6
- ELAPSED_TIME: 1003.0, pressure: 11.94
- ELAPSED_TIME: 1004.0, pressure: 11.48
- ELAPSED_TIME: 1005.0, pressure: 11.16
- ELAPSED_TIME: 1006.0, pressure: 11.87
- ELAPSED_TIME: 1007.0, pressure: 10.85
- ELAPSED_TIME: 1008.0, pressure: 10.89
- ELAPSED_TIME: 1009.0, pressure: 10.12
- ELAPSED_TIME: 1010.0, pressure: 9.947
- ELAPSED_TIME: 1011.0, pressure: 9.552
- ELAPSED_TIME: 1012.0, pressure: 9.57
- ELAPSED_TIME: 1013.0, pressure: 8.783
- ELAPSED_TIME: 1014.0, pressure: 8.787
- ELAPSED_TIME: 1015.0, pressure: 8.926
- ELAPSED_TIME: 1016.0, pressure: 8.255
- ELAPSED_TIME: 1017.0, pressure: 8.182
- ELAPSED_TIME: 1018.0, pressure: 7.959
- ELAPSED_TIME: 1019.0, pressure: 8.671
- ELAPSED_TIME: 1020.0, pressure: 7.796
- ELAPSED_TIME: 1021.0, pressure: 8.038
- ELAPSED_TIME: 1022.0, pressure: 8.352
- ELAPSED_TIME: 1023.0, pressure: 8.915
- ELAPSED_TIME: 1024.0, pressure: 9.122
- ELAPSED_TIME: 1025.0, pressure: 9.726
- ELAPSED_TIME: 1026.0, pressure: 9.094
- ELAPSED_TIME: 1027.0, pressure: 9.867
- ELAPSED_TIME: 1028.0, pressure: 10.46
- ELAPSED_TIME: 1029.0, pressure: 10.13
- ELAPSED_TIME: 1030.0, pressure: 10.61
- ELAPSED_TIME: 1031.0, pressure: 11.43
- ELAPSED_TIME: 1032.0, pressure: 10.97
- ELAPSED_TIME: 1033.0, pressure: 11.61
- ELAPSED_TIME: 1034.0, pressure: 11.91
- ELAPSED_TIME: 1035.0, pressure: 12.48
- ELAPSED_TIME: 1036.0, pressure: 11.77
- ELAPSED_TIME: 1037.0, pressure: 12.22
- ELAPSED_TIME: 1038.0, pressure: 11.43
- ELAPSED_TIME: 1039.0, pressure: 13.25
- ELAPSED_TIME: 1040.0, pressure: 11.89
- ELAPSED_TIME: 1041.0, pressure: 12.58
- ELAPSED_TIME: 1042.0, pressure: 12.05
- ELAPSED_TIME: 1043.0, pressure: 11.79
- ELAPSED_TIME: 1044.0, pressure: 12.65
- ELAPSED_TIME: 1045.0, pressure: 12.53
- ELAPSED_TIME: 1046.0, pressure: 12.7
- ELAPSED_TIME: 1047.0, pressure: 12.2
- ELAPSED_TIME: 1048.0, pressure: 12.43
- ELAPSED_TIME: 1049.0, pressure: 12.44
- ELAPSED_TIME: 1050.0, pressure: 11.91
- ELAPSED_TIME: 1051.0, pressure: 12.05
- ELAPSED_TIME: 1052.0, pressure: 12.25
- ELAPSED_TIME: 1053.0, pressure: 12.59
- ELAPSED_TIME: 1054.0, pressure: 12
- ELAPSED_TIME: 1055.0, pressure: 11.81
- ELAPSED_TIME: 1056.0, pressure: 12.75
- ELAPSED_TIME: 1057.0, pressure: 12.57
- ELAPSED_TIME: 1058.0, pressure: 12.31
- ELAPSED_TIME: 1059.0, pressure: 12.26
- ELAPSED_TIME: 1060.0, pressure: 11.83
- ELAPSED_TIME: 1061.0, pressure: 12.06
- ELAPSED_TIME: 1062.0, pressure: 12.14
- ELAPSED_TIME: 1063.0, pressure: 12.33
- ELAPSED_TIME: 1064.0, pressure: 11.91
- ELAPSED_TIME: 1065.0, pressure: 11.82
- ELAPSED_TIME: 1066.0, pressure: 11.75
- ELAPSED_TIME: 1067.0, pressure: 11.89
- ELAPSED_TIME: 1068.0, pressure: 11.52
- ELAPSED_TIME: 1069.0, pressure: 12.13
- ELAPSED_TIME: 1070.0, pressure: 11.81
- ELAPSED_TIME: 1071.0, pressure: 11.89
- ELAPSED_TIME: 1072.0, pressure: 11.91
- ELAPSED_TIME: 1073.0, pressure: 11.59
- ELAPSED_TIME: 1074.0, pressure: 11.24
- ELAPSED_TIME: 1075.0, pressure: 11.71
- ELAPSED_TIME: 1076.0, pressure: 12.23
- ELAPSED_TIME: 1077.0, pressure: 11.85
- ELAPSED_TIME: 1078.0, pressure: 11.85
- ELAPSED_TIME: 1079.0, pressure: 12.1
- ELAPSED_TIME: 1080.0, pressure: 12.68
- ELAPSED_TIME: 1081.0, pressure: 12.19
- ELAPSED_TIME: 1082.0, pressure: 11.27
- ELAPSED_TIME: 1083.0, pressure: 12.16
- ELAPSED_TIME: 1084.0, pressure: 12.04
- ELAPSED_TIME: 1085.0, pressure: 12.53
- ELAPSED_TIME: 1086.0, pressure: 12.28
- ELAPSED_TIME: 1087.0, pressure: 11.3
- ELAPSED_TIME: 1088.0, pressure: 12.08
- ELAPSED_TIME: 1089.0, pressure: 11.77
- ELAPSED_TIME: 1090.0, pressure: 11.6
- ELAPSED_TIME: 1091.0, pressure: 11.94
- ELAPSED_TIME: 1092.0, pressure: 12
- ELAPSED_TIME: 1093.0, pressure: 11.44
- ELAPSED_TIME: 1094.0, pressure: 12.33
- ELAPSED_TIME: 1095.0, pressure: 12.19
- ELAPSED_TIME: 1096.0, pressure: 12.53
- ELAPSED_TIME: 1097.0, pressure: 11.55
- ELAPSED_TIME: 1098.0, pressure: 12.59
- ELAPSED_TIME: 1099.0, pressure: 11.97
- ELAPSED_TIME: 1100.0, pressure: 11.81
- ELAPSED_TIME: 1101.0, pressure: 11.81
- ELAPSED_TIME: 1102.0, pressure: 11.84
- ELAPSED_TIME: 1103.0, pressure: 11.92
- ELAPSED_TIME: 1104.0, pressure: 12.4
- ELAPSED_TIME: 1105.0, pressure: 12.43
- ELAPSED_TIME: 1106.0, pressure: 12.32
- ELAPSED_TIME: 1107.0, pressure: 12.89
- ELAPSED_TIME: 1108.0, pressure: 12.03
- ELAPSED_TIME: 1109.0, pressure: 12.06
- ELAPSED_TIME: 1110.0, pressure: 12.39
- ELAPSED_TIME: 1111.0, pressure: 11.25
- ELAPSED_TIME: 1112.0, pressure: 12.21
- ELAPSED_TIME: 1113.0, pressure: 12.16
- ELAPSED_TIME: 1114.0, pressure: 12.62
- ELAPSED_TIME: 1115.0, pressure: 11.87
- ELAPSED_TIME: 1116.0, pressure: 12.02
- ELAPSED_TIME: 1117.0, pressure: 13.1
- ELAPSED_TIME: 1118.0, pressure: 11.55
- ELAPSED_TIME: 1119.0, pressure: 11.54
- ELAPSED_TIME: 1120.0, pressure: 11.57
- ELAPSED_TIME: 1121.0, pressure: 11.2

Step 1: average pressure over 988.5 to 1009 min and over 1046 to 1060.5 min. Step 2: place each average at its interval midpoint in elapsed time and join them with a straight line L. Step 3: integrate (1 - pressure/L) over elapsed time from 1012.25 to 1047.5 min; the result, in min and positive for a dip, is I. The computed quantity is 5.0 min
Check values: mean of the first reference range 12.2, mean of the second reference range 12.3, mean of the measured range 10.5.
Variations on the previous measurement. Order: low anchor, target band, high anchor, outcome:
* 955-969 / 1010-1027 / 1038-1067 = 5.10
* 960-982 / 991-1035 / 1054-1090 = 7.33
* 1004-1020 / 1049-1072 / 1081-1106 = -2.22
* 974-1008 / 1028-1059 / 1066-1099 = 0.61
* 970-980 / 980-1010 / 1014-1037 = -1.51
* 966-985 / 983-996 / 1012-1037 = -0.90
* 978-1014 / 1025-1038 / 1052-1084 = 1.14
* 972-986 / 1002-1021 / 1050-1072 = 4.54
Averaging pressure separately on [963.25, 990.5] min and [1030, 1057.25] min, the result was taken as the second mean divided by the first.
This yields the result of 0.9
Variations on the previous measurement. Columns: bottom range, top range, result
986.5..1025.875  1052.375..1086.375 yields 1.11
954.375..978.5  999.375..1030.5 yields 0.75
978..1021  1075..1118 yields 1.05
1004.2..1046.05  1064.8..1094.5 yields 1.14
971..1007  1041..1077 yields 0.95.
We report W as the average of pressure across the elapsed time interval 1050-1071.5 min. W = 12.1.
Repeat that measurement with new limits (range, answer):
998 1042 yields 10.5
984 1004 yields 12.7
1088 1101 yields 12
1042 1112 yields 12.1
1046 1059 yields 12.3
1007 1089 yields 11.2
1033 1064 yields 12.2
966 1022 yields 11.8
